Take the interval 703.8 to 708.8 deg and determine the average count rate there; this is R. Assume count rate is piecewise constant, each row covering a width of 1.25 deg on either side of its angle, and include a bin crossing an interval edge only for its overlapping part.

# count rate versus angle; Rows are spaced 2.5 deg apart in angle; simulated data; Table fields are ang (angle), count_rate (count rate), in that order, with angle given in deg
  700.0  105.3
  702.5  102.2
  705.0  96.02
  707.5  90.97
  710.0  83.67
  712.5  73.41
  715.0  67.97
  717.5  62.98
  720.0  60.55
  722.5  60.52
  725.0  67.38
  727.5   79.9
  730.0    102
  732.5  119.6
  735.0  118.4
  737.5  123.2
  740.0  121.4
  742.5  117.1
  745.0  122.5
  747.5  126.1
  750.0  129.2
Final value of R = 93.4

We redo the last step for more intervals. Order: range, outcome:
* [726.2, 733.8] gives 100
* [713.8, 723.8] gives 63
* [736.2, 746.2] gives 121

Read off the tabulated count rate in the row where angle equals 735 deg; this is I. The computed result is 118.4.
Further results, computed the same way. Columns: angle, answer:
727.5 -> 79.9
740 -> 121.4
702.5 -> 102.2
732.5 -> 119.6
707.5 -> 90.97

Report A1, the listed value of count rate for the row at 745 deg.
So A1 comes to 122.5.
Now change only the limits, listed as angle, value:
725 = 67.38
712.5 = 73.41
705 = 96.02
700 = 105.3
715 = 67.97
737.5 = 123.2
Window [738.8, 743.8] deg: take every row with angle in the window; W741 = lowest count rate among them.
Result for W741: 117.1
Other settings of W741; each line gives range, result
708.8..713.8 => 73.41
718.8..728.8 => 60.52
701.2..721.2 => 60.55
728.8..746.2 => 102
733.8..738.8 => 118.4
